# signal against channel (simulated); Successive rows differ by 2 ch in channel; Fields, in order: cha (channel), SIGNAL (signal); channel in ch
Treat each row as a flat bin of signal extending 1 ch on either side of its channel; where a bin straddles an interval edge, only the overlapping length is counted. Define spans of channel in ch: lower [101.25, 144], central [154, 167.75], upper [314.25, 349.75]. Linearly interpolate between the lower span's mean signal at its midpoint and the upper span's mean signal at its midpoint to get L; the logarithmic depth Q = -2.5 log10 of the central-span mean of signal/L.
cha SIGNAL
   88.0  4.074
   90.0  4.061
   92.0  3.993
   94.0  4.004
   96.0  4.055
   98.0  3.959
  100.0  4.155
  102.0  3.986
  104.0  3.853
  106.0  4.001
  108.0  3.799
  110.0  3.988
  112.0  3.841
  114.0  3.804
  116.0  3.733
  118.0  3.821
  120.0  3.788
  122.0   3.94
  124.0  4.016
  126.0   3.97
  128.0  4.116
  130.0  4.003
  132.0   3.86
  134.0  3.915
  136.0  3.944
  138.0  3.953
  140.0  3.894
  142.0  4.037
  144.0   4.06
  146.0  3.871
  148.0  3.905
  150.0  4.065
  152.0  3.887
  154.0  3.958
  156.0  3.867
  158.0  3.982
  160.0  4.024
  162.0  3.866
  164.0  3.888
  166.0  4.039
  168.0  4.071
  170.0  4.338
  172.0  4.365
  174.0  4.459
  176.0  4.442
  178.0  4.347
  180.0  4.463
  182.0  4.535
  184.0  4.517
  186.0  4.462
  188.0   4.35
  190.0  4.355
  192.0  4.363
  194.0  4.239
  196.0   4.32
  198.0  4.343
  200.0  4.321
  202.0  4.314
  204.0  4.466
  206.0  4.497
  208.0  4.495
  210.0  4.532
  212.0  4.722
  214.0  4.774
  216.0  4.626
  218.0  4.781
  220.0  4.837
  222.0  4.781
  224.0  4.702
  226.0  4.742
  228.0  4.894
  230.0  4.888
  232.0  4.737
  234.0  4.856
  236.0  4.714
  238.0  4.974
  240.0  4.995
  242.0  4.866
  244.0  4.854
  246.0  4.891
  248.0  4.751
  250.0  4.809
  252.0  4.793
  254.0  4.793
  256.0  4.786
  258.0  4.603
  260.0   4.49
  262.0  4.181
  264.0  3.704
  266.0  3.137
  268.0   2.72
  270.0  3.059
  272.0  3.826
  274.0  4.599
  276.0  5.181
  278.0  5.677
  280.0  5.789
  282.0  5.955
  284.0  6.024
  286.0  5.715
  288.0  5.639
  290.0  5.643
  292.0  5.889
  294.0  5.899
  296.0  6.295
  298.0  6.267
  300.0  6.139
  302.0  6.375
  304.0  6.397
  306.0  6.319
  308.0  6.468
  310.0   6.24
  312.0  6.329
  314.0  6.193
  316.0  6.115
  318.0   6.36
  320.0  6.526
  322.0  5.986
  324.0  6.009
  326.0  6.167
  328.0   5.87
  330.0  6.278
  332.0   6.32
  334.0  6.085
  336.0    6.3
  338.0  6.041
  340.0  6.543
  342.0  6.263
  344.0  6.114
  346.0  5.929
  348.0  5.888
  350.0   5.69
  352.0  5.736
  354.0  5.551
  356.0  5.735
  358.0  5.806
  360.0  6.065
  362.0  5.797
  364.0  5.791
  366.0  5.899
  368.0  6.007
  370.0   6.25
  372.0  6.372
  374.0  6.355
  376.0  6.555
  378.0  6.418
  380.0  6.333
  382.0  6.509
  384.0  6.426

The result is 0.10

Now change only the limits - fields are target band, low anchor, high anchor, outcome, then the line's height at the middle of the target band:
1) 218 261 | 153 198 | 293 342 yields 0.073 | 5.14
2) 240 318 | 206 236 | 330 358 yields 0.021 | 5.34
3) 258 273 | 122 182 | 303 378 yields 0.402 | 5.3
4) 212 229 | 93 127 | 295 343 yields 0.085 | 5.15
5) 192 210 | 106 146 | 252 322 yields 0.054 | 4.61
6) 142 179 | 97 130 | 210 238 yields 0.054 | 4.29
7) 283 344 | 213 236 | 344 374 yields -0.116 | 5.53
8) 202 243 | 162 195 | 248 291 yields -0.052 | 4.51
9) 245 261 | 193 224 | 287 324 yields 0.118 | 5.29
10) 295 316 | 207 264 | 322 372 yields -0.140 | 5.53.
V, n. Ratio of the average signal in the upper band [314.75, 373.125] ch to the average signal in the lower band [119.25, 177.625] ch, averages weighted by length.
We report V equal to 1.50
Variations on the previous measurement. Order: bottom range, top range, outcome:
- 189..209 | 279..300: 1.35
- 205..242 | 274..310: 1.25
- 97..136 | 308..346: 1.58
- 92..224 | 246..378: 1.35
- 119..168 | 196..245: 1.19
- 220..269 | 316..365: 1.32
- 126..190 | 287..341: 1.50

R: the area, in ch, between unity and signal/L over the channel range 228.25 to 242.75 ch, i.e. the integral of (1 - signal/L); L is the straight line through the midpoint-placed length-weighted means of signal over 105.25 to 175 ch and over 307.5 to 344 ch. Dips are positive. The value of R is 0.7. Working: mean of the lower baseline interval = 3.97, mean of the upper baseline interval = 6.22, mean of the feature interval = 4.86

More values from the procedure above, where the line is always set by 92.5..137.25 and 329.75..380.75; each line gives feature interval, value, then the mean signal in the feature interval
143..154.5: 0.8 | 3.96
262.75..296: 2.9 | 4.94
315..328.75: -0.9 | 6.15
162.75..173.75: 0.6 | 4.16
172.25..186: 0.2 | 4.46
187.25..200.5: 0.9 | 4.33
